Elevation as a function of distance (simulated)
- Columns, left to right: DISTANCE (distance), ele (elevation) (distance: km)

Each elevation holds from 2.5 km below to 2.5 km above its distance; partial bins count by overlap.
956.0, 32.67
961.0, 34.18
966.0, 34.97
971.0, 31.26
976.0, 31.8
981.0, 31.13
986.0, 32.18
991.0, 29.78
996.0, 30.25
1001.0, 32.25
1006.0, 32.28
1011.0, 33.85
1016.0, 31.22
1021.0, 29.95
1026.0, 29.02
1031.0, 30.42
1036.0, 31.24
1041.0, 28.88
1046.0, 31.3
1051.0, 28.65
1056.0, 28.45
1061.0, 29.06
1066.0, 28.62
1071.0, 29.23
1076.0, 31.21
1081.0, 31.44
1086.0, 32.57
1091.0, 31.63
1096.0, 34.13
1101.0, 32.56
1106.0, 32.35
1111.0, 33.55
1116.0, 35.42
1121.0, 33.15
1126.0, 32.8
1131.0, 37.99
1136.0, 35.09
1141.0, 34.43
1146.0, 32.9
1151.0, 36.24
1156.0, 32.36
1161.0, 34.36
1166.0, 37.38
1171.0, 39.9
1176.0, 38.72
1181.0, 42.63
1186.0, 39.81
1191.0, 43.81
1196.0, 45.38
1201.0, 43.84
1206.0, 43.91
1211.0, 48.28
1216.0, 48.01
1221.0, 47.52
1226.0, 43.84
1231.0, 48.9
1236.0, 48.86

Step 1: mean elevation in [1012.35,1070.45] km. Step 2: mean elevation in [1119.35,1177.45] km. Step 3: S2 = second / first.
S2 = 1.2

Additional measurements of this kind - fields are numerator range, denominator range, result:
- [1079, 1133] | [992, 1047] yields 1.08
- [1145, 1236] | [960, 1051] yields 1.34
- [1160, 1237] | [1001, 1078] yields 1.44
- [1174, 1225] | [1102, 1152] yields 1.29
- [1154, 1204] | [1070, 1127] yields 1.23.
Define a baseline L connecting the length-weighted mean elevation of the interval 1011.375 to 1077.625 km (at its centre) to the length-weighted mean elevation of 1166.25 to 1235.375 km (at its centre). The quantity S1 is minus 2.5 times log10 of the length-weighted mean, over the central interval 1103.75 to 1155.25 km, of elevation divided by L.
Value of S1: 0.10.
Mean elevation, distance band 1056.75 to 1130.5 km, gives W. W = 32.1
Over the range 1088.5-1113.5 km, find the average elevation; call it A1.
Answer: 32.8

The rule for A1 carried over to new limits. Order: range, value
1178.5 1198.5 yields 42.9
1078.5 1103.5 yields 32.5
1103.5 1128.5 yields 33.5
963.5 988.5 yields 32.3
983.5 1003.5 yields 31.1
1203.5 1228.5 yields 46.3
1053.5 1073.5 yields 28.8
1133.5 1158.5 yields 34.2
